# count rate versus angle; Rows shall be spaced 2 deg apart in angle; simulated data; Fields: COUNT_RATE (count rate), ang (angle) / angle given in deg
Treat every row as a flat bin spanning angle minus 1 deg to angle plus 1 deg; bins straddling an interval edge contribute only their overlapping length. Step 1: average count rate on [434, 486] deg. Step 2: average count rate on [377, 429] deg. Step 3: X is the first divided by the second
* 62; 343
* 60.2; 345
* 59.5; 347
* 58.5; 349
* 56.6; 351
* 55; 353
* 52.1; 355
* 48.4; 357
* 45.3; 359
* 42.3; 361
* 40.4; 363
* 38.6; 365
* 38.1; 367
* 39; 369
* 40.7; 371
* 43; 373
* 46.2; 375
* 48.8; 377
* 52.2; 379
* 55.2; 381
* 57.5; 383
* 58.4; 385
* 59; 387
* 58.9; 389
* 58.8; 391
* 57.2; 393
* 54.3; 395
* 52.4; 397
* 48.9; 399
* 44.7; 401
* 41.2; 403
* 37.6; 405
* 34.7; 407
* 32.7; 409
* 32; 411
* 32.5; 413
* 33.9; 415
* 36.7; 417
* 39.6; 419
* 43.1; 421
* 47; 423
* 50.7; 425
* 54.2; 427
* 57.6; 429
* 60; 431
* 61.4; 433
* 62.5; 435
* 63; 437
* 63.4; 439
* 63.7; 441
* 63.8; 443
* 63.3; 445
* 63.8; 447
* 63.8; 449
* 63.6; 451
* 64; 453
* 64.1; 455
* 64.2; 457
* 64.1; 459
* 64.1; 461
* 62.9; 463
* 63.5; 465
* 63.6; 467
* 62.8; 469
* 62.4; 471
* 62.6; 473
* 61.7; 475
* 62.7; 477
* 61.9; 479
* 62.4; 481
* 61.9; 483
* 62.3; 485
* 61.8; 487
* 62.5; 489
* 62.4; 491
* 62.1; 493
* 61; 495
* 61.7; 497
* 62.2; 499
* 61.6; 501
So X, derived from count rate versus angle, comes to 1.34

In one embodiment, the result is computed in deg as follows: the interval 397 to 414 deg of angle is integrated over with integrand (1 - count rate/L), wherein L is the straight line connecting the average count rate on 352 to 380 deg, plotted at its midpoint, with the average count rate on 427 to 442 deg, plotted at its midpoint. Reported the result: 4.8 deg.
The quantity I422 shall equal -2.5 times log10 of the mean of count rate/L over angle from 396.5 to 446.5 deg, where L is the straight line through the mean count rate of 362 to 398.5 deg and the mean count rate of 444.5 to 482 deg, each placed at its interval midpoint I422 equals 0.16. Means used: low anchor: 49.9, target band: 48.9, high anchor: 63.2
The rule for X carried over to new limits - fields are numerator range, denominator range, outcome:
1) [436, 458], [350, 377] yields 1.41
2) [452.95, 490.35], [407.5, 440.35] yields 1.31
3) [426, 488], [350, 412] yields 1.32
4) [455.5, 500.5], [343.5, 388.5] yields 1.25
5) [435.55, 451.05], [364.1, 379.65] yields 1.47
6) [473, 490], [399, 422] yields 1.65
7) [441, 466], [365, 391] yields 1.28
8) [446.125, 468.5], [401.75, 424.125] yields 1.70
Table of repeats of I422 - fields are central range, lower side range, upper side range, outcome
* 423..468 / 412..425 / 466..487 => -0.229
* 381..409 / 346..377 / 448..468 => 0.042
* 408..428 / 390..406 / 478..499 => 0.285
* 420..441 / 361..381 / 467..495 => -0.056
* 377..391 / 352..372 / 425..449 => -0.152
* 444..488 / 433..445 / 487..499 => -0.009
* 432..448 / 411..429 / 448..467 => -0.174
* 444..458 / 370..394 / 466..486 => -0.069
